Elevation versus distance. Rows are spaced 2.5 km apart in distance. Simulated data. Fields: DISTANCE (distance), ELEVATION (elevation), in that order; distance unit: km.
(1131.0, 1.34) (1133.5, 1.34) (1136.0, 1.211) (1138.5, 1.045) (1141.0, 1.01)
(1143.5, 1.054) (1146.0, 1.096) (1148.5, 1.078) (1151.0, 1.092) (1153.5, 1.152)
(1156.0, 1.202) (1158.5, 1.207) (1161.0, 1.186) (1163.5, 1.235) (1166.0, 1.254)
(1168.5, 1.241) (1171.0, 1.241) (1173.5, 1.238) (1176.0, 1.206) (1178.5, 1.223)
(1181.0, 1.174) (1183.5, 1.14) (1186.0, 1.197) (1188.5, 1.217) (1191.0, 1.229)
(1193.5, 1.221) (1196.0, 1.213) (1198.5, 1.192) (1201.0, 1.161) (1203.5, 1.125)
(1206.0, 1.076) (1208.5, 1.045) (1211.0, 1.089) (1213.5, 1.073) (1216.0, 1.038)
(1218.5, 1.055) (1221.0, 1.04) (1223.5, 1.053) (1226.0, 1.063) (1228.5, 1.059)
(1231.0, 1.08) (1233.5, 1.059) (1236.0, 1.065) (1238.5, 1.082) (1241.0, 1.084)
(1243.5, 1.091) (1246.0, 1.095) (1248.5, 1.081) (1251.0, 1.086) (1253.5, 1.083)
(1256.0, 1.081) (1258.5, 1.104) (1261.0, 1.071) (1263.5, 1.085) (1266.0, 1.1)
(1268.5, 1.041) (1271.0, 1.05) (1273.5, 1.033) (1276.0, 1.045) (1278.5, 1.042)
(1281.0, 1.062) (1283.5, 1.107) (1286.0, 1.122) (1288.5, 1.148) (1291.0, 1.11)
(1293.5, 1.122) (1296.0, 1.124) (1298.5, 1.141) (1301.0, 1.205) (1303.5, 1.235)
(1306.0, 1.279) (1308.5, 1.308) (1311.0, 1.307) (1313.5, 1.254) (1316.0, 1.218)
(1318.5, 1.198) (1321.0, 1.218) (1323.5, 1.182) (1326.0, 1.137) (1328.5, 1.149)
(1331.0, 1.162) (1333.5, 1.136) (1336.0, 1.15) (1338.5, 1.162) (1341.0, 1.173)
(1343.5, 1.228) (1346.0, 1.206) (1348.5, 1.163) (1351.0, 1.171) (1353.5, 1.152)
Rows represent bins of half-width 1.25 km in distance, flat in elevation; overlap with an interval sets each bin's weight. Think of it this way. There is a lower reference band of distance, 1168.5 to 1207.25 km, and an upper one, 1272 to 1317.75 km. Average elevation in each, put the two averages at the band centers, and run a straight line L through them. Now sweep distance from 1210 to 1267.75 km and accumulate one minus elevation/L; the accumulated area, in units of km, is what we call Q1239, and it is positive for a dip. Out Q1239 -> 5.0 km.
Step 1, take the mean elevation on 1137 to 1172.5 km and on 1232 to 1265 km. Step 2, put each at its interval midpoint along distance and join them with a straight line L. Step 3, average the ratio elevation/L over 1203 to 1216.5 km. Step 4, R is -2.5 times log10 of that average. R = 0.04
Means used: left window 1.15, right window 1.08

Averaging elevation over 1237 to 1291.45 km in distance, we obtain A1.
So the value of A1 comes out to 1.08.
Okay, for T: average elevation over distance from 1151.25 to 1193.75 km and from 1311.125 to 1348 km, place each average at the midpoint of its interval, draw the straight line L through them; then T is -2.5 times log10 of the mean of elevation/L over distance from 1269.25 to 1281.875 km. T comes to 0.144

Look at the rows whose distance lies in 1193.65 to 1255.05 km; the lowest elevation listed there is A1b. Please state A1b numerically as 1.038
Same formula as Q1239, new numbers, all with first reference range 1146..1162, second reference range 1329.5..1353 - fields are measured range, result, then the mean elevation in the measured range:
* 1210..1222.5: 1.1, 1.06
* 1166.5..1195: -1.5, 1.21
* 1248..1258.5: 0.7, 1.09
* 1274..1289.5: 1.1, 1.08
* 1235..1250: 1.0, 1.08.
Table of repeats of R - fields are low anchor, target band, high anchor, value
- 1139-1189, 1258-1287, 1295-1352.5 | 0.11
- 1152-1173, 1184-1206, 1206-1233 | -0.06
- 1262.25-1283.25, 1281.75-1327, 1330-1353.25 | -0.07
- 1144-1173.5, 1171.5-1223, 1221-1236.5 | -0.03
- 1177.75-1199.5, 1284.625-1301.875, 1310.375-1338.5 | 0.05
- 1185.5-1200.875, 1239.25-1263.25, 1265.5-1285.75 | 0.02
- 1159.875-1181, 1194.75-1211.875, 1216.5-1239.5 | 0.00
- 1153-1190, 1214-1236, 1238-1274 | 0.07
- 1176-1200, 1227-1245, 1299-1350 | 0.12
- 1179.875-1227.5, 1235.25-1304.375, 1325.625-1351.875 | 0.05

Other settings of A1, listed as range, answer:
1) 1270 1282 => 1.05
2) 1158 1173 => 1.23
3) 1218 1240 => 1.06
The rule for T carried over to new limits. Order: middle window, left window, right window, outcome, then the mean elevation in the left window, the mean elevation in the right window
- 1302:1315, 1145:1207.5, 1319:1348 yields -0.088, 1.18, 1.17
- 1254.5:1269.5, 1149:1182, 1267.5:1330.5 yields 0.083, 1.2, 1.15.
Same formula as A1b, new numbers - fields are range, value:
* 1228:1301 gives 1.033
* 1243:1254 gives 1.081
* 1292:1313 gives 1.122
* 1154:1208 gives 1.076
